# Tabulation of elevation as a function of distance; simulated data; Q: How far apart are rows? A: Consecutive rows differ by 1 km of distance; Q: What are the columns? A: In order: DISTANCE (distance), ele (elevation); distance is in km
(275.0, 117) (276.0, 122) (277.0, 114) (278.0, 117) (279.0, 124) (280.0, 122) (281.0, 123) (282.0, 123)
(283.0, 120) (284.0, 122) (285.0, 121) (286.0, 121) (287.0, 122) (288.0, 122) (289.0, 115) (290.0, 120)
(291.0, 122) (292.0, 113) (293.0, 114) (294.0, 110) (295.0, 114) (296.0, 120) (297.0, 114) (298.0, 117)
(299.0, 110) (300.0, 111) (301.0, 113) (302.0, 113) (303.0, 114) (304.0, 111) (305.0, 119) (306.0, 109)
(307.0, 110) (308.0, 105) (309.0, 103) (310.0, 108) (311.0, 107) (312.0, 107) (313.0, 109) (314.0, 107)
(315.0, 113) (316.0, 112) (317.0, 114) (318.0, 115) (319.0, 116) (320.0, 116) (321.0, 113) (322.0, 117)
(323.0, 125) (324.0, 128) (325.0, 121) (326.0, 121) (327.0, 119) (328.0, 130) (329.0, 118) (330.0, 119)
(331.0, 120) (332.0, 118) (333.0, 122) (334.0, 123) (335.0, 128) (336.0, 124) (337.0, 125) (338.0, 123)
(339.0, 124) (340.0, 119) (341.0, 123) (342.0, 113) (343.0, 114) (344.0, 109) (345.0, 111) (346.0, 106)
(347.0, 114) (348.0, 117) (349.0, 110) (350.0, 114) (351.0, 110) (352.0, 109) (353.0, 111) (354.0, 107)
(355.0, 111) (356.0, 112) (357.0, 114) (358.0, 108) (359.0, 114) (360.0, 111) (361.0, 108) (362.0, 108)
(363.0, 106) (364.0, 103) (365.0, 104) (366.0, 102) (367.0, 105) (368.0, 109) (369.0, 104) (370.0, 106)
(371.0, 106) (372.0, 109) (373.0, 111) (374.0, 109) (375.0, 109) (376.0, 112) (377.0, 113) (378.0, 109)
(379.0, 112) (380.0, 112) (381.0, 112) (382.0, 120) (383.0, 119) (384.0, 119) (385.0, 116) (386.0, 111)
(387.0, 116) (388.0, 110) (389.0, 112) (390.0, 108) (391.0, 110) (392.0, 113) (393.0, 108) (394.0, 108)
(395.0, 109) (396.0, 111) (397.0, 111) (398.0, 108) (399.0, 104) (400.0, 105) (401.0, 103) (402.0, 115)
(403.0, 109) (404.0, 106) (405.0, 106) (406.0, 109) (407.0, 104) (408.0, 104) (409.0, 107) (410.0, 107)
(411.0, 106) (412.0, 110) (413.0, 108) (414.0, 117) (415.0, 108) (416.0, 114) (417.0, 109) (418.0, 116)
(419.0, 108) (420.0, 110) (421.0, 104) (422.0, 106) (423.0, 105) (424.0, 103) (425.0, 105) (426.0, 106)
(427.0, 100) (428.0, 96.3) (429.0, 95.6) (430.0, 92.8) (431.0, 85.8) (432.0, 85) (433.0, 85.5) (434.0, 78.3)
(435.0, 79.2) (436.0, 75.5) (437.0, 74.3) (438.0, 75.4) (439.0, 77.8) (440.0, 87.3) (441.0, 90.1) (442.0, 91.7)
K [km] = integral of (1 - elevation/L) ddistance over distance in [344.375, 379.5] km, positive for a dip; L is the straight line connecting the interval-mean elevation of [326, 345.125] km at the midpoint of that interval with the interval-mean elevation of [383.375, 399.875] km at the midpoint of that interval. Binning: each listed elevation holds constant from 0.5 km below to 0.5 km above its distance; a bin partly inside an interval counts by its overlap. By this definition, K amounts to 2.0 km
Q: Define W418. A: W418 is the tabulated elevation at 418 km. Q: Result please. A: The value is 116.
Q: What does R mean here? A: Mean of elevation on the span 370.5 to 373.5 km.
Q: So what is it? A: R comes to 109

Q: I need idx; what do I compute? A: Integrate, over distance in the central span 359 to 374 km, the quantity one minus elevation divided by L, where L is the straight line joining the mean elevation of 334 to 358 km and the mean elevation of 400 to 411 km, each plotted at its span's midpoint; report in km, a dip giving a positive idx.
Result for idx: 0.7 km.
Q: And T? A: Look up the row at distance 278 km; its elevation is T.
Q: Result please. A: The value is 117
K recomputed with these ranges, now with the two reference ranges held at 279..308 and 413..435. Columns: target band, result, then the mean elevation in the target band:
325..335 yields -0.82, 121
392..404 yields -0.49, 108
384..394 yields -0.62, 112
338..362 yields -0.62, 113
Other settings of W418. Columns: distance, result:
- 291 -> 122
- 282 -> 123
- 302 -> 113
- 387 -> 116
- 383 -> 119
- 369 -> 104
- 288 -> 122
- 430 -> 92.8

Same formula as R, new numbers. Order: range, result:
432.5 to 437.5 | 78.6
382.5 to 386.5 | 116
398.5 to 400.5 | 104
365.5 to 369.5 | 105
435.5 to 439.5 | 75.8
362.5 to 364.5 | 104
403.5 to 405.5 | 106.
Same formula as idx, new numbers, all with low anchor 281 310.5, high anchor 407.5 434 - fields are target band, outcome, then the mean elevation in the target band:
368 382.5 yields -0.4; 110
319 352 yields -2.1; 118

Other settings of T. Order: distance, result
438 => 75.4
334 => 123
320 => 116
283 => 120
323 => 125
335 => 128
